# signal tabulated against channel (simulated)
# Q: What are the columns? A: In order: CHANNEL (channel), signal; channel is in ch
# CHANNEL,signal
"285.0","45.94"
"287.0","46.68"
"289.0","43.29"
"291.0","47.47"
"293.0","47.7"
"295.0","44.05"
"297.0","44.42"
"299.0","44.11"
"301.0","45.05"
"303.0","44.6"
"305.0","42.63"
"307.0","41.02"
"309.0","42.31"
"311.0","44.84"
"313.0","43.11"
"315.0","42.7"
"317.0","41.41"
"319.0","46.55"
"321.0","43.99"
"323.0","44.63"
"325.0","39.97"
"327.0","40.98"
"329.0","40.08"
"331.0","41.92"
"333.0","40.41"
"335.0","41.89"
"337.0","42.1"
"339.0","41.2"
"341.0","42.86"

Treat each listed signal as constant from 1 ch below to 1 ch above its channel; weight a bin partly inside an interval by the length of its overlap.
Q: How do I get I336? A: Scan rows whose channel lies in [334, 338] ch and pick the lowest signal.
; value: 41.89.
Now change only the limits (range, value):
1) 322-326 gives 39.97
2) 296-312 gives 41.02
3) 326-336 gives 40.08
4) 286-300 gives 43.29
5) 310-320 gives 41.41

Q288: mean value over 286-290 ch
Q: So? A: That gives 45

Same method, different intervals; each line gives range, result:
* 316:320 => 44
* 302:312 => 43.1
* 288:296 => 45.6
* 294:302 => 44.4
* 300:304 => 44.8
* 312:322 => 43.6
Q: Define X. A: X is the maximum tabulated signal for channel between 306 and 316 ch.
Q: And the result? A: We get 44.84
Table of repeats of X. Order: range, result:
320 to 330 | 44.63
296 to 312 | 45.05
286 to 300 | 47.7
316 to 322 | 46.55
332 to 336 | 41.89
